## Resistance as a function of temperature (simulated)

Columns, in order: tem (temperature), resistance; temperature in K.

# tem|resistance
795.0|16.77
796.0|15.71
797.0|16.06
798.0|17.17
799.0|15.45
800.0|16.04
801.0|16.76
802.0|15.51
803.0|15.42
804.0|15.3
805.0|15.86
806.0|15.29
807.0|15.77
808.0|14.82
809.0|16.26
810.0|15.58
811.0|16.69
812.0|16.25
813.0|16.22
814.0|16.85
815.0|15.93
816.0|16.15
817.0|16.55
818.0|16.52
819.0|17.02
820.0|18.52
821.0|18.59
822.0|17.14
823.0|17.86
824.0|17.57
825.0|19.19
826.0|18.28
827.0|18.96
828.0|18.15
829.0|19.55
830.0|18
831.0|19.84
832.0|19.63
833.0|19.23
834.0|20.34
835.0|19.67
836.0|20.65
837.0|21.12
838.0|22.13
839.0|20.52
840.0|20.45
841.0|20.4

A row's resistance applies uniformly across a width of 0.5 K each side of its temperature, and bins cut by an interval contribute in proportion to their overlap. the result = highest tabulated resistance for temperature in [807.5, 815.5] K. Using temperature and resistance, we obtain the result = 16.85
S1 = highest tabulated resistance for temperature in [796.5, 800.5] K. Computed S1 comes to 17.17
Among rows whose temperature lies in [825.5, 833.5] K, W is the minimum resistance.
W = 18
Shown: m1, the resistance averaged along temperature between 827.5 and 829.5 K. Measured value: 18.9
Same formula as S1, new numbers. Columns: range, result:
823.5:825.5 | 19.19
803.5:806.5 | 15.86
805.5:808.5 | 15.77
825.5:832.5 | 19.84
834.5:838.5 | 22.13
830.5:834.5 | 20.34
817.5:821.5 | 18.59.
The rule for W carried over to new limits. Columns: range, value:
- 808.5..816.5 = 15.58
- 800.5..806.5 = 15.29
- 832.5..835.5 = 19.23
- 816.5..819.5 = 16.52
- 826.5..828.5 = 18.15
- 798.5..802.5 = 15.45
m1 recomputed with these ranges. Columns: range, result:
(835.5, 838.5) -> 21.3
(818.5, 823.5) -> 17.8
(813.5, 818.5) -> 16.4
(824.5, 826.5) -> 18.7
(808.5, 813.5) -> 16.2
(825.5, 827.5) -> 18.6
